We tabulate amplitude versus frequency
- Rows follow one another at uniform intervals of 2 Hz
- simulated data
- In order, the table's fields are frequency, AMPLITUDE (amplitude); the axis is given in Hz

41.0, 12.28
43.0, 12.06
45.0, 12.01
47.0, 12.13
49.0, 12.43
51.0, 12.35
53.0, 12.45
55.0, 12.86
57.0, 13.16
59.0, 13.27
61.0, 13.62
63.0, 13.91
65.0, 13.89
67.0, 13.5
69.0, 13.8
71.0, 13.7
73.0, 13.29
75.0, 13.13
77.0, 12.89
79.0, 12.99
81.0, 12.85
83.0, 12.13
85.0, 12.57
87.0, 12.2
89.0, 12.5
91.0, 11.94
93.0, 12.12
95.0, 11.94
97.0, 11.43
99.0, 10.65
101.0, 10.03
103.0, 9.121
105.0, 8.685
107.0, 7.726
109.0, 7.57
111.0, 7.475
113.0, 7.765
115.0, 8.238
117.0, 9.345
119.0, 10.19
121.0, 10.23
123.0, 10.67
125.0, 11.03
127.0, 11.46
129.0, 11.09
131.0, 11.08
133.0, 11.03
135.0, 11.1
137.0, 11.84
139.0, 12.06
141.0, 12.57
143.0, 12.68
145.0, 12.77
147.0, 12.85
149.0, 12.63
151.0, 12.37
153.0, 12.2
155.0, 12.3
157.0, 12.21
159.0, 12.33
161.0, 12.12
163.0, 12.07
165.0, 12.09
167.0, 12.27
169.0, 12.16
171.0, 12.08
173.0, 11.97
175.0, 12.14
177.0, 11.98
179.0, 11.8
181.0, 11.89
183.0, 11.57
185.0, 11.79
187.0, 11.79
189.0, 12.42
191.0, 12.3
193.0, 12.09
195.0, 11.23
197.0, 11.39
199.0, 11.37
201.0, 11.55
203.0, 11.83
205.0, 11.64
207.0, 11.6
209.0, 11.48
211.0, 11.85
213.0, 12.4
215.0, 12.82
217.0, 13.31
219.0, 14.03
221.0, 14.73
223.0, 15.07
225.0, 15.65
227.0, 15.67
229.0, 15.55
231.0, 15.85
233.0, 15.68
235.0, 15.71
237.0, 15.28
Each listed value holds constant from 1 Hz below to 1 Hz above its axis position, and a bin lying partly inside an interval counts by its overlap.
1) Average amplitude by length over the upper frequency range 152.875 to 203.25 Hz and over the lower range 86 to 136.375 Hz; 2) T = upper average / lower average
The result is 1.2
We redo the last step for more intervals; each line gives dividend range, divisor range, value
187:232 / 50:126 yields 1.13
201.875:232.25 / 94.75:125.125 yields 1.44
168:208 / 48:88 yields 0.91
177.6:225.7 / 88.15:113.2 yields 1.24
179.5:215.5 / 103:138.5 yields 1.21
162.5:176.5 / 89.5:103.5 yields 1.09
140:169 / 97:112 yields 1.39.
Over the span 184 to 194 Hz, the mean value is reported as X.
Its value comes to 12.1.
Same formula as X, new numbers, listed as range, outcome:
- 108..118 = 8.08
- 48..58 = 12.7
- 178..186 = 11.8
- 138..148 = 12.6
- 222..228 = 15.5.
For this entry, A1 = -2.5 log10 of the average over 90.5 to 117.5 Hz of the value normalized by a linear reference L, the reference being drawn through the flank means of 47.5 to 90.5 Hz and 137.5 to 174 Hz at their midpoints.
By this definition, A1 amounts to 0.31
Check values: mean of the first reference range 13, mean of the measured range 9.53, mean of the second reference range 12.3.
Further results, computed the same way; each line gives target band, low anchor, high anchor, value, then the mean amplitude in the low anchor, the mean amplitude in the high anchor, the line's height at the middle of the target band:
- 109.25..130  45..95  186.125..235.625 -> 0.318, 12.9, 13.1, 13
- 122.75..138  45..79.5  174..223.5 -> 0.135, 13.1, 12.2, 12.7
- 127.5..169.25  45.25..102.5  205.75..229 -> 0.089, 12.6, 13.6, 13.1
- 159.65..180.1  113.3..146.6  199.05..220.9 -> -0.036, 11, 12.3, 11.7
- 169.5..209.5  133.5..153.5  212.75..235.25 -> 0.160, 12.3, 14.7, 13.7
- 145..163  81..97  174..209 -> -0.040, 12.2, 11.8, 11.9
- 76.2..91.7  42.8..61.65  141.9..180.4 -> 0.001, 12.6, 12.3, 12.5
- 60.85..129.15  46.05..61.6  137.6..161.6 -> 0.122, 12.8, 12.4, 12.6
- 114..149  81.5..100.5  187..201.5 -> 0.059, 11.9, 11.8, 11.9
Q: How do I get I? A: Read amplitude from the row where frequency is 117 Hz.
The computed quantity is 9.345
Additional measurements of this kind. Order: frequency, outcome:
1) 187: 11.79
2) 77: 12.89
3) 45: 12.01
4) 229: 15.55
